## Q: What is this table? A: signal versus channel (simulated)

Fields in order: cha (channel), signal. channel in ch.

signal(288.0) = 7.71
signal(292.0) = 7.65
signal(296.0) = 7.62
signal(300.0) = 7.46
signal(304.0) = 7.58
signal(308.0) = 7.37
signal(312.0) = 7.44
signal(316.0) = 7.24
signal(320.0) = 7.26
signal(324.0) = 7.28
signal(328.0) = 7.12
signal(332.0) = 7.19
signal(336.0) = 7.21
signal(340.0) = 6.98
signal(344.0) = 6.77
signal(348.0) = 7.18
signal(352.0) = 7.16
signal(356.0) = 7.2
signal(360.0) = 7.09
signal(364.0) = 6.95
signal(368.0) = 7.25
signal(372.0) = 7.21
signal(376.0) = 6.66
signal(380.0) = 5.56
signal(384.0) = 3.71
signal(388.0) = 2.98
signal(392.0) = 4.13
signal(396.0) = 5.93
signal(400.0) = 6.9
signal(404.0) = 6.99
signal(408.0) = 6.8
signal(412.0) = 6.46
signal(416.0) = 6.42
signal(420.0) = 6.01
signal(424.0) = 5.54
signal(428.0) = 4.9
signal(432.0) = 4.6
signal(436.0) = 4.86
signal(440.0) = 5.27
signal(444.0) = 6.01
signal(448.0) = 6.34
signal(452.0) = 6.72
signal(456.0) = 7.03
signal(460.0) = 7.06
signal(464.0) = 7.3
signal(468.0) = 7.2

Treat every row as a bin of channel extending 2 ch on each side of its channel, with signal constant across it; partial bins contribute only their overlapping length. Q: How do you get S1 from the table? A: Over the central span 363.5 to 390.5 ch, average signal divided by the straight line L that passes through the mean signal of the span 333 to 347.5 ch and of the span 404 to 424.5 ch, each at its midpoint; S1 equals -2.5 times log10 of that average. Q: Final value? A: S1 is 0.18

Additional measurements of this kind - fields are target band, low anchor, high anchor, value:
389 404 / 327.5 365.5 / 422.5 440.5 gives 0.034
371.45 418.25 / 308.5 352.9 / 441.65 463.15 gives 0.193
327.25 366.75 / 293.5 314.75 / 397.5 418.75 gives 0.010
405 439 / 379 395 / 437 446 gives -0.149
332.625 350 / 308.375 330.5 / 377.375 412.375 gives -0.046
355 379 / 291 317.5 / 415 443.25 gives -0.093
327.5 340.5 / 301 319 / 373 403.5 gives -0.061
